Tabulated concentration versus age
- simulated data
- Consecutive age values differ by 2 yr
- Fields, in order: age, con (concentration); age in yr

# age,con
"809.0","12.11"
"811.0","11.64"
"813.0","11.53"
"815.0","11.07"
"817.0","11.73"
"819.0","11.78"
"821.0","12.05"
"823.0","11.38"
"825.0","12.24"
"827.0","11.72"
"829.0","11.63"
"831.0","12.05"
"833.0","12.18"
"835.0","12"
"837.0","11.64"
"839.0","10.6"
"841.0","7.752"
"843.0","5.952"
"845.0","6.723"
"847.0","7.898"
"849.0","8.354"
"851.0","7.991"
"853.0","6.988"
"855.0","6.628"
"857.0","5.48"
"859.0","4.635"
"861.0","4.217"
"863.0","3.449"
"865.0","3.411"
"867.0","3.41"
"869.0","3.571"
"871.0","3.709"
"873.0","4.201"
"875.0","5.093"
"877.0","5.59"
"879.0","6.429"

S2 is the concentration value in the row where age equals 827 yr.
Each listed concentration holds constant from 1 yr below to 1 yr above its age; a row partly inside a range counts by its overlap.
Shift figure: 11.72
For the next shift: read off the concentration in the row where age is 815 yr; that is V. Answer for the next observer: 11.07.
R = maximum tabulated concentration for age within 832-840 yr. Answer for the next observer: 12.18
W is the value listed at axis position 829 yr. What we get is 11.63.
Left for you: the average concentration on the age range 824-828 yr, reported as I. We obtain 12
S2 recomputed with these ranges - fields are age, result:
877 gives 5.59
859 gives 4.635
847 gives 7.898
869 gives 3.571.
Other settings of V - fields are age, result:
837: 11.64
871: 3.709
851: 7.991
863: 3.449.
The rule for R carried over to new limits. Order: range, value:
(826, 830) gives 11.72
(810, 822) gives 12.05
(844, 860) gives 8.354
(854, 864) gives 6.628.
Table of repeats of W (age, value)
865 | 3.411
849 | 8.354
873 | 4.201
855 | 6.628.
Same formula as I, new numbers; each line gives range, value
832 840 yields 11.6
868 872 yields 3.64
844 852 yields 7.74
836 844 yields 8.99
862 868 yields 3.42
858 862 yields 4.43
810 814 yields 11.6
